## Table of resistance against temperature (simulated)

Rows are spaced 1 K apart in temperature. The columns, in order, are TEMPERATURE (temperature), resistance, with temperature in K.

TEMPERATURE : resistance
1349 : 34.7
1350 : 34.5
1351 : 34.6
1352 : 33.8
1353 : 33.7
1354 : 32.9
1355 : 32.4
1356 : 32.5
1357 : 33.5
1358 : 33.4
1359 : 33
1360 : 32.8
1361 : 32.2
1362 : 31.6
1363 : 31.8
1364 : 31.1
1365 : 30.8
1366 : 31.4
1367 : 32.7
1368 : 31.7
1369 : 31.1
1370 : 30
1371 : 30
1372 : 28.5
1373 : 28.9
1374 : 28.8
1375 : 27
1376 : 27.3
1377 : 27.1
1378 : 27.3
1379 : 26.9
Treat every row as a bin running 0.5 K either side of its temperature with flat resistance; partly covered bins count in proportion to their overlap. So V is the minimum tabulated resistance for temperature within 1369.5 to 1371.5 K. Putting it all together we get 30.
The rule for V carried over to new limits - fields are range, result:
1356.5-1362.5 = 31.6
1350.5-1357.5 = 32.4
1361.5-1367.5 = 30.8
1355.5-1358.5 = 32.5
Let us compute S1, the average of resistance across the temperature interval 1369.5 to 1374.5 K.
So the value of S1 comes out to 29.2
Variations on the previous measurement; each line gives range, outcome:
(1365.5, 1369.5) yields 31.7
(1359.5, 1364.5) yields 31.9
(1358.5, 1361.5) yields 32.7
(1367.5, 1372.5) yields 30.3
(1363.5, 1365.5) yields 31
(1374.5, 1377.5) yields 27.1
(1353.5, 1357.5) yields 32.8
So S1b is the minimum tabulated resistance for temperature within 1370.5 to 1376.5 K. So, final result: 27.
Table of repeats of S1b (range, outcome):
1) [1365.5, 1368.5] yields 31.4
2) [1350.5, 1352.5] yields 33.8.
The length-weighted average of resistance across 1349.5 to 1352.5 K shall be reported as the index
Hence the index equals 34.3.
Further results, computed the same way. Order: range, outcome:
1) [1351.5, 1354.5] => 33.5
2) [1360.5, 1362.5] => 31.9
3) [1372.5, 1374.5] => 28.9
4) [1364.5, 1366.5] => 31.1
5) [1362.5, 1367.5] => 31.6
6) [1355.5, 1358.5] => 33.1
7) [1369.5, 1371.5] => 30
